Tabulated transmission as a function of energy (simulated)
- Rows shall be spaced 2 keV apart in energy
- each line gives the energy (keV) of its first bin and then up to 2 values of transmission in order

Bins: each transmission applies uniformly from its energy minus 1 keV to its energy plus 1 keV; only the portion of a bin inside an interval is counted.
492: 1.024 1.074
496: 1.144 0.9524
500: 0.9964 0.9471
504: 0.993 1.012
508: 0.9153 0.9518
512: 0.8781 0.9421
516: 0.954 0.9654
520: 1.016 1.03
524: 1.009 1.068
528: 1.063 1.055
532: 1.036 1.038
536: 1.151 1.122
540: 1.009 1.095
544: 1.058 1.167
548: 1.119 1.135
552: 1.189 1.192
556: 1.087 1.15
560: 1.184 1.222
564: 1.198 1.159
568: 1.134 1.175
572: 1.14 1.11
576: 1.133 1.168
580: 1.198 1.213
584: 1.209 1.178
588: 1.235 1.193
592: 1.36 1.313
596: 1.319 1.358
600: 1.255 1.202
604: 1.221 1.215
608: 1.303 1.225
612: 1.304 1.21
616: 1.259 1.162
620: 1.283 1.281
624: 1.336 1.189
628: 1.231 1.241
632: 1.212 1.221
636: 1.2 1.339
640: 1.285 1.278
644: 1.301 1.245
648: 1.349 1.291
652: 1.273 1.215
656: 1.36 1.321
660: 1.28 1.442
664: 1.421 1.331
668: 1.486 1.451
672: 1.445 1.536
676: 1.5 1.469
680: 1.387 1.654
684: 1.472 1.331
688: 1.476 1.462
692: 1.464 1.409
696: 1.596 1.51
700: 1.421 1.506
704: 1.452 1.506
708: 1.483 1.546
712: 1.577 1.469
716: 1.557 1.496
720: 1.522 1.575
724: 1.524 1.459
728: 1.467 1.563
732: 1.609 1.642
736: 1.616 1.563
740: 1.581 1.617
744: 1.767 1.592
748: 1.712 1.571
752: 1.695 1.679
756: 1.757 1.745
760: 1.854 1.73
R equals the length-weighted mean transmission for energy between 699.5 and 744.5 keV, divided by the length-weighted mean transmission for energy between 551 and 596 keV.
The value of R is 1.30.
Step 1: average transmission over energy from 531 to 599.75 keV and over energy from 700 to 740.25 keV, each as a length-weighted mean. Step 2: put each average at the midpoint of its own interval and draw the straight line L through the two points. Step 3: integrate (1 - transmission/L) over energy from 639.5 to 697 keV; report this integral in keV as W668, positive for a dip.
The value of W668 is 0.53 keV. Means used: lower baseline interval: 1.17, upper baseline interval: 1.53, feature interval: 1.4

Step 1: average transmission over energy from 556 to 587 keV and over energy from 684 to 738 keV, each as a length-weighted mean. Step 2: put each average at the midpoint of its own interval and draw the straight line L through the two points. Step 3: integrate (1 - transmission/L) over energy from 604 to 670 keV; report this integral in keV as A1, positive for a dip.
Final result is 2.1 keV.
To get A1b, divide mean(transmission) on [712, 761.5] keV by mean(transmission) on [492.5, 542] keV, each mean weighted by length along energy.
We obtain 1.6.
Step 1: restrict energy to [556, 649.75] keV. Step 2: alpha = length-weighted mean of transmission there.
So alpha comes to 1.23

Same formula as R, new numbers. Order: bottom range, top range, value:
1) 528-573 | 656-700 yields 1.28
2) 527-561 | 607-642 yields 1.13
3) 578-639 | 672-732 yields 1.20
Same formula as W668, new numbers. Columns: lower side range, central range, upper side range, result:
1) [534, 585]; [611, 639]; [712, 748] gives 1.3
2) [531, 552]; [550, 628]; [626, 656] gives -2.6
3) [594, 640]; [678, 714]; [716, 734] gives -0.6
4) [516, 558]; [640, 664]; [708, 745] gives 1.1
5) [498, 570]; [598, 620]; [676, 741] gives 0.2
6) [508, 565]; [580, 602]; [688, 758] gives -0.8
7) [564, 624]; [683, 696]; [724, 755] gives 0.2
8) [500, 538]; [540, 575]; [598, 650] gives -1.5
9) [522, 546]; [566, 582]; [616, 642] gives -0.2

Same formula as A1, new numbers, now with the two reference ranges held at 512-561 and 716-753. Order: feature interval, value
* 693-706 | 0.1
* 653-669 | 0.4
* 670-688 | -0.4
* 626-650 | 1.3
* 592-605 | -0.5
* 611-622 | 0.3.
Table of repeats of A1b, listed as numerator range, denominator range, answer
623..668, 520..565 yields 1.17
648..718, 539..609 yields 1.21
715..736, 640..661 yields 1.20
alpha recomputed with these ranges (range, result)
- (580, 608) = 1.25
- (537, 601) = 1.18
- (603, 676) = 1.3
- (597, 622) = 1.25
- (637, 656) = 1.29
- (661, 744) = 1.51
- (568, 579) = 1.14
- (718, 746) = 1.57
